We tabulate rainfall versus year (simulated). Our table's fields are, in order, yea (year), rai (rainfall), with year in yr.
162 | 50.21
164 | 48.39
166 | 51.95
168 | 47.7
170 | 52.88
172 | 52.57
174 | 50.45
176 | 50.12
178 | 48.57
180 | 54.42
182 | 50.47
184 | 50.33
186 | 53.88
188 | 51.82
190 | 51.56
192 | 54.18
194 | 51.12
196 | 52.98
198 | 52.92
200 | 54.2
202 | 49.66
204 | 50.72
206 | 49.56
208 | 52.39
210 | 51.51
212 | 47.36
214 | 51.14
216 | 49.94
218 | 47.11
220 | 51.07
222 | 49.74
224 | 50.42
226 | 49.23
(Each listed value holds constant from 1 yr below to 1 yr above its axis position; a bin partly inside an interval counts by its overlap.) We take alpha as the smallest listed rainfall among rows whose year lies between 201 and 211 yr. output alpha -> 49.56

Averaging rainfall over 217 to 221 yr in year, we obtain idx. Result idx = 49.1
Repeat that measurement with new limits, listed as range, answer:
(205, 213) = 50.2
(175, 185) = 50.8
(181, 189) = 51.6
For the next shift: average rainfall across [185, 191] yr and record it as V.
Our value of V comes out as 52.4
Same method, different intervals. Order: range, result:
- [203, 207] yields 50.1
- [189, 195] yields 52.3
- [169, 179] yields 50.9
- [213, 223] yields 49.8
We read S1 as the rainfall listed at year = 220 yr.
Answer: 51.07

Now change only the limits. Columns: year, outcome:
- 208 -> 52.39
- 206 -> 49.56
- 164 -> 48.39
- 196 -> 52.98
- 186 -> 53.88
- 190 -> 51.56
